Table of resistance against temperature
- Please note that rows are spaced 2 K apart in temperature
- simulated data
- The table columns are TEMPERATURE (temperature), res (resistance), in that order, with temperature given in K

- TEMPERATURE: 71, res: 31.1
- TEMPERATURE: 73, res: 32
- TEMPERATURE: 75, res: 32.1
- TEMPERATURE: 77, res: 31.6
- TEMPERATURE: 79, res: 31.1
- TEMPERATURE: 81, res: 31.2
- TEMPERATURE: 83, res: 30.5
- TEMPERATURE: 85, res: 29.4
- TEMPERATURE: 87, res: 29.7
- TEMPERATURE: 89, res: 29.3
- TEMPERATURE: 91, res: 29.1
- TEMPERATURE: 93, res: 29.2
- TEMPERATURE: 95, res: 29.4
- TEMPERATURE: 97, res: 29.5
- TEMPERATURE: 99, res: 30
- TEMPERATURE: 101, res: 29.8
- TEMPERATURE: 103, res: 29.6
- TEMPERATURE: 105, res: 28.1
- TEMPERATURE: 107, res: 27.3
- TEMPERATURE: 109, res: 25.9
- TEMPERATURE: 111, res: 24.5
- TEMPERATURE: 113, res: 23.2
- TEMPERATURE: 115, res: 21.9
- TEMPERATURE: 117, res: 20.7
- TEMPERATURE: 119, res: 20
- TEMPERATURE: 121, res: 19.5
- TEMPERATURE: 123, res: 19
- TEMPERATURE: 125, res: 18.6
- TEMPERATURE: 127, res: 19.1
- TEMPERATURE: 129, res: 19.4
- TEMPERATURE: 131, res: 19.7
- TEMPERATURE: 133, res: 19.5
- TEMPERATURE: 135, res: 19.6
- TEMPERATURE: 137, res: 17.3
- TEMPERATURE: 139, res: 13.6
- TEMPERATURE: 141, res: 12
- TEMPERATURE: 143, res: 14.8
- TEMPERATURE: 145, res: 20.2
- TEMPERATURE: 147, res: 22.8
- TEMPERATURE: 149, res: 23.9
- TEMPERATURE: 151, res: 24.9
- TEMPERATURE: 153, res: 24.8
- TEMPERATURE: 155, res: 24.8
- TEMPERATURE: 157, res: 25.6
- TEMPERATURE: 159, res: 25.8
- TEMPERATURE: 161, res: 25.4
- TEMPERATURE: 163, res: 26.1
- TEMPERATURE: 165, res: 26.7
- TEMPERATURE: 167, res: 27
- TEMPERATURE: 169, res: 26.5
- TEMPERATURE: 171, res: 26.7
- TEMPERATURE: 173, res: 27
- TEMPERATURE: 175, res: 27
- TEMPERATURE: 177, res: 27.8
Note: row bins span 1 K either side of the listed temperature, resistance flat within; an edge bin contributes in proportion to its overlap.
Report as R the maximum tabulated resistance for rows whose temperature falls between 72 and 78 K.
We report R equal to 32.1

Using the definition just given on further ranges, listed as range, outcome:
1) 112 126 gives 23.2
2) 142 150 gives 23.9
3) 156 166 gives 26.7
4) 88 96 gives 29.4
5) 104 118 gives 28.1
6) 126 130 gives 19.4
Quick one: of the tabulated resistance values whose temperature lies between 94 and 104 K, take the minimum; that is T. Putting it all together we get 29.4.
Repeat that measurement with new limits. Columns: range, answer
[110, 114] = 23.2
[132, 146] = 12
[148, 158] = 23.9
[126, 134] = 19.1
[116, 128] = 18.6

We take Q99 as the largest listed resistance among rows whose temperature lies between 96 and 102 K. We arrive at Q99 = 30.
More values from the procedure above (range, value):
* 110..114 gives 24.5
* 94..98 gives 29.5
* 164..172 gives 27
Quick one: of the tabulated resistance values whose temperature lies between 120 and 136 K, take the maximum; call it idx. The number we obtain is 19.7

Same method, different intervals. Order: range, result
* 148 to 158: 25.6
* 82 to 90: 30.5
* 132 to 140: 19.6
